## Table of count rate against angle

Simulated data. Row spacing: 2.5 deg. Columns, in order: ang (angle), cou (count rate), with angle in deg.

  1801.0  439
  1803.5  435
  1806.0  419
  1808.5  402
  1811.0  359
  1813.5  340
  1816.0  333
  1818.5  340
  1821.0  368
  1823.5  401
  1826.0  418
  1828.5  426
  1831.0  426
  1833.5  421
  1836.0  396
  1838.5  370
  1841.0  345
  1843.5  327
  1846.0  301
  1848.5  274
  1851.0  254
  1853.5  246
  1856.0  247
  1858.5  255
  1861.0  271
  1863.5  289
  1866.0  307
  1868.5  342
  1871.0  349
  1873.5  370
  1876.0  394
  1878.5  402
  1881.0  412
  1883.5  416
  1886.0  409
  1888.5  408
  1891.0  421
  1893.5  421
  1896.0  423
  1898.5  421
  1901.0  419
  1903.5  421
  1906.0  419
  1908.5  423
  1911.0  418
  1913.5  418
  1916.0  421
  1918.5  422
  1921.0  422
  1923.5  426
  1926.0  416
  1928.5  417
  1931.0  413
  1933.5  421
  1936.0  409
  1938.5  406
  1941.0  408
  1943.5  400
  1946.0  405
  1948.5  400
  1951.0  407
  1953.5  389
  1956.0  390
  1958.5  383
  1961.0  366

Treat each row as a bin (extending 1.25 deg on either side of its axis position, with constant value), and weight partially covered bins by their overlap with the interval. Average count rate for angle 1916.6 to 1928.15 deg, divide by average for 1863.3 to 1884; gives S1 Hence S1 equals 1.15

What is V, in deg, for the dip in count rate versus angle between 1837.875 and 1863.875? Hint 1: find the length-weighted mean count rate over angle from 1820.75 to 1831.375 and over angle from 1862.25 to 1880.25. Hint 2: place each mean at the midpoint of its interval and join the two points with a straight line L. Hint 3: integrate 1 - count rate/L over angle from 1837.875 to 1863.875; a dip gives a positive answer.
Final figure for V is 6.3 deg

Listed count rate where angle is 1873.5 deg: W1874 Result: 370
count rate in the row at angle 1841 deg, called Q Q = 345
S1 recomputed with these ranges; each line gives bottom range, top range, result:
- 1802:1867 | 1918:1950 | 1.19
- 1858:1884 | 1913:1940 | 1.20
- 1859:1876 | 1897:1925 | 1.30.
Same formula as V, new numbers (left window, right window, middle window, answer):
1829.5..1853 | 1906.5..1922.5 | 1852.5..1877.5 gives 4.14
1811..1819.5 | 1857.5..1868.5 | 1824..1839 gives -4.10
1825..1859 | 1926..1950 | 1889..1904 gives -1.68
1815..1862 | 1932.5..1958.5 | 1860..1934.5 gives -4.79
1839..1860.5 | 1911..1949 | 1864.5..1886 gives -3.24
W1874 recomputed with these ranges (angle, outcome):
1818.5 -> 340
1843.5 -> 327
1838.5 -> 370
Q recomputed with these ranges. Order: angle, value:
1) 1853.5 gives 246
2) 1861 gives 271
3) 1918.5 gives 422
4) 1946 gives 405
